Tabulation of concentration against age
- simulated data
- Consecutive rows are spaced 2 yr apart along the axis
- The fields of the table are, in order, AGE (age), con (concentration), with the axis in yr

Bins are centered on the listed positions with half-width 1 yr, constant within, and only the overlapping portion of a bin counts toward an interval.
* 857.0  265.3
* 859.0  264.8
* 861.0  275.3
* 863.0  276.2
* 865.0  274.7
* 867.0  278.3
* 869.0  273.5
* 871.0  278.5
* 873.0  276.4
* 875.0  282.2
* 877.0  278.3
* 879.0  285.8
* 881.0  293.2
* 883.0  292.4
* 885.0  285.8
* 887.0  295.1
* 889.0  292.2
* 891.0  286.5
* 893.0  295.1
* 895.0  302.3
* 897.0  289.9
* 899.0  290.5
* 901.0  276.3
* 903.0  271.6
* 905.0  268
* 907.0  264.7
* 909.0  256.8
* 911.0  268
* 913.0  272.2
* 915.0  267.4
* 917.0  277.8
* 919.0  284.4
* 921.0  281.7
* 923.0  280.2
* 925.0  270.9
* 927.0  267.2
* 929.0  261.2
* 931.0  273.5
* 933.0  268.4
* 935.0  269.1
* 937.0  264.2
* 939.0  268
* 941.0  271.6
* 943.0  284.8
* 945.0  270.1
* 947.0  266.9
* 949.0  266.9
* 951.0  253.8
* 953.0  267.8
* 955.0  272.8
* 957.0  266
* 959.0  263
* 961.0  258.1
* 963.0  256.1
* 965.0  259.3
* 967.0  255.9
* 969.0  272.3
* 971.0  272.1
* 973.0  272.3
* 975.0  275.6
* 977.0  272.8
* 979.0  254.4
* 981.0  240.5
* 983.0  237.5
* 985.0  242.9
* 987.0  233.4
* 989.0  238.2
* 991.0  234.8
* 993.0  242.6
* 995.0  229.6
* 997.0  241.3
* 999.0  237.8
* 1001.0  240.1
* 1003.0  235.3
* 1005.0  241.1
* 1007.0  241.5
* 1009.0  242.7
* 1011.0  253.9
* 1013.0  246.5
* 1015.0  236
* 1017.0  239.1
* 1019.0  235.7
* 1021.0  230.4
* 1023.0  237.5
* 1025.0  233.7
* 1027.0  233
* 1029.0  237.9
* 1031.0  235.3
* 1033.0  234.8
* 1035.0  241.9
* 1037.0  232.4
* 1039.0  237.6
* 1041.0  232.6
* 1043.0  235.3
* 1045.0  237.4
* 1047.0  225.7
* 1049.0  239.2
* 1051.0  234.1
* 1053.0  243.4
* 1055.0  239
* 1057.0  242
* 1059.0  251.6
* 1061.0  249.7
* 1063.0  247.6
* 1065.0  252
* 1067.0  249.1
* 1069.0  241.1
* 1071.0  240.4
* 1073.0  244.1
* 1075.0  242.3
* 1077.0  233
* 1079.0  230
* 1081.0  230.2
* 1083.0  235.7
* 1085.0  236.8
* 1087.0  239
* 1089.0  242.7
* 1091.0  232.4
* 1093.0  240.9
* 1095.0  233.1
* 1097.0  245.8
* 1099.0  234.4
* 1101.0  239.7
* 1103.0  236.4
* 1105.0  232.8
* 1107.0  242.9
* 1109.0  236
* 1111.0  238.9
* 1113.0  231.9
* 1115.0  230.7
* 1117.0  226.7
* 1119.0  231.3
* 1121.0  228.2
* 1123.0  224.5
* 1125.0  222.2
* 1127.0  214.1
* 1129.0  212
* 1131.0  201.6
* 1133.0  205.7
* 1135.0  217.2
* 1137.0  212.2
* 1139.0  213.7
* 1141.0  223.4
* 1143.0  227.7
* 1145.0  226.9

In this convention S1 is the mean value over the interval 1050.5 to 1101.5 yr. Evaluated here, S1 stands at 240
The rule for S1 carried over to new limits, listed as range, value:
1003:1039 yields 238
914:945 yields 273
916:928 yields 277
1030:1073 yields 240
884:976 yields 273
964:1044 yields 244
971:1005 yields 246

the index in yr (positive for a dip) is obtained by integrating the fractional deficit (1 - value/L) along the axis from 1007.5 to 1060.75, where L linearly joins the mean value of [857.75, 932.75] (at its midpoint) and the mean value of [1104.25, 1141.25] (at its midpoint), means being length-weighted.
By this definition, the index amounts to 1.4 yr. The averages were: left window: 278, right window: 223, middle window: 238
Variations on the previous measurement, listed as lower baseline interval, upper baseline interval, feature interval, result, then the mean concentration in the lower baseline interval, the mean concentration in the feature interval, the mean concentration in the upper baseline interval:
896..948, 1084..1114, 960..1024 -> 2.89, 273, 247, 238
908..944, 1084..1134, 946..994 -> 0.80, 272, 257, 230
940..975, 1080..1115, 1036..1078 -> 0.85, 267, 240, 237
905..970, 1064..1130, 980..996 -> 1.25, 268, 237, 235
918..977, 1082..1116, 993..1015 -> 1.38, 269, 241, 237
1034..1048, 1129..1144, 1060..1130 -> -3.90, 235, 236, 214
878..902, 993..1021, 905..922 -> 0.53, 290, 271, 240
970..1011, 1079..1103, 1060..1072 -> -0.37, 247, 247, 237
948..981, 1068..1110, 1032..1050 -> 0.92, 264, 235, 238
